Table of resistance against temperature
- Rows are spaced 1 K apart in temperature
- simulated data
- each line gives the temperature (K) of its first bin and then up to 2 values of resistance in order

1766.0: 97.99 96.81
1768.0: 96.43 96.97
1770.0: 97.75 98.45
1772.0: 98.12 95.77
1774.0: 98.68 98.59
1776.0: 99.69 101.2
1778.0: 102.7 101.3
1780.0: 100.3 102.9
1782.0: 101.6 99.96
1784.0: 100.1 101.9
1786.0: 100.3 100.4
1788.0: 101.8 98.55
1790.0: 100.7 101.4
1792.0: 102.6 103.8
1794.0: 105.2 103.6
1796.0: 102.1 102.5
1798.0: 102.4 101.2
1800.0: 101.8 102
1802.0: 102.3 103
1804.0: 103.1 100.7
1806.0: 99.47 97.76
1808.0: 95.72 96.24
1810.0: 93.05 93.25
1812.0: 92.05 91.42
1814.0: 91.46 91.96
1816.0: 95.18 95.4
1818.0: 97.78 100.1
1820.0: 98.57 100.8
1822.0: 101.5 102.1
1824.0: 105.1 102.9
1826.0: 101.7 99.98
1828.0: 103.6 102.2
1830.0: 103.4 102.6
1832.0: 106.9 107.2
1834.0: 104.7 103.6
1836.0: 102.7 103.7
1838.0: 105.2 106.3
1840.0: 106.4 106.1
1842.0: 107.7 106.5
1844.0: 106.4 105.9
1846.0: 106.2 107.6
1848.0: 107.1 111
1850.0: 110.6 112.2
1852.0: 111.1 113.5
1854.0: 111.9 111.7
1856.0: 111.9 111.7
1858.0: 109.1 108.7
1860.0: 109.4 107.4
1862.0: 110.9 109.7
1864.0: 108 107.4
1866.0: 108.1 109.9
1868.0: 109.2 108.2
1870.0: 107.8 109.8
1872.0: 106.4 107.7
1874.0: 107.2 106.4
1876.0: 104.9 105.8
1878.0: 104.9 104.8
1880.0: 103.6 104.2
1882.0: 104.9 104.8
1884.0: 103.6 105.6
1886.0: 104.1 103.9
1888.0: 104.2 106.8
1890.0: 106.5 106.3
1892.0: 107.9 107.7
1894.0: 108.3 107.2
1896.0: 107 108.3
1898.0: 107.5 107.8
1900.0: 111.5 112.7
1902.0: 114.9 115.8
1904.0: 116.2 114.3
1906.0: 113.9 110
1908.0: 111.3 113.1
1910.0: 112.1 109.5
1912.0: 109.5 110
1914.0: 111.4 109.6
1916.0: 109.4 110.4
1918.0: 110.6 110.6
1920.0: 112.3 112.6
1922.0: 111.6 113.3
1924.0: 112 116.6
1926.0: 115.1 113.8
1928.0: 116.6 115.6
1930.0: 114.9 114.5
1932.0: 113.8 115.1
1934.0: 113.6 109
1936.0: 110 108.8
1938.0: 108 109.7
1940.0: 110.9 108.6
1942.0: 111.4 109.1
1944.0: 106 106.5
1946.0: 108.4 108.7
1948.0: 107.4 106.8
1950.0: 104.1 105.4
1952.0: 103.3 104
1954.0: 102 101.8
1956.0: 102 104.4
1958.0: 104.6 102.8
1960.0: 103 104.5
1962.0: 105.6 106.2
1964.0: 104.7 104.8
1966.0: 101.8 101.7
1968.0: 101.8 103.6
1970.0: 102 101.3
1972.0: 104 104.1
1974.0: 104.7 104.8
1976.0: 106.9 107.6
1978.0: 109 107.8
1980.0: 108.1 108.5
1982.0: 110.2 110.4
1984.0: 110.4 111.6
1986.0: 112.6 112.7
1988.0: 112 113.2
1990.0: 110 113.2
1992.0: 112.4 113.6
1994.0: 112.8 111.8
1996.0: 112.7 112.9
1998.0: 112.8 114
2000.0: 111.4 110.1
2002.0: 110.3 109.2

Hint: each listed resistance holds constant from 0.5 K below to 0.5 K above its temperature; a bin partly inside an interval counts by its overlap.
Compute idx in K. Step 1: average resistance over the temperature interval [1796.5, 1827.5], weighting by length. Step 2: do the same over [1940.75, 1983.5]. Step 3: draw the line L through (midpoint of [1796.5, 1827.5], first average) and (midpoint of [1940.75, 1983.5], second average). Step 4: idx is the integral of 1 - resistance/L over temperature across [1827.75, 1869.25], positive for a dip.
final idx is -3.0 K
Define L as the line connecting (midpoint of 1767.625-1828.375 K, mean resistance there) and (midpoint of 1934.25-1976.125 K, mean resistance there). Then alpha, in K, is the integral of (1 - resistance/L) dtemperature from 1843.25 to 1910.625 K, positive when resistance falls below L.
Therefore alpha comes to -4.0 K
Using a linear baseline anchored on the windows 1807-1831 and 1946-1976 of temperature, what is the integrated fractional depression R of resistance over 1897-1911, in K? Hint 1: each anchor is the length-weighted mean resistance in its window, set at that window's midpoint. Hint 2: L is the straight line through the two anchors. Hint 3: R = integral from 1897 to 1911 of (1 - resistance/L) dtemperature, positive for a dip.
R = -1.4 K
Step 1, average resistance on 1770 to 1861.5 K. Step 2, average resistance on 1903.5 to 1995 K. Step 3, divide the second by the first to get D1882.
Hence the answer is 1.1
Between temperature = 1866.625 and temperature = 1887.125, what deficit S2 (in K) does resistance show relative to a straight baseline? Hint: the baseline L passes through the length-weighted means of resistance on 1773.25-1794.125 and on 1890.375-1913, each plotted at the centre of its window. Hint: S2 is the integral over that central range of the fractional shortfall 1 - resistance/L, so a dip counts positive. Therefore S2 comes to 0.5 K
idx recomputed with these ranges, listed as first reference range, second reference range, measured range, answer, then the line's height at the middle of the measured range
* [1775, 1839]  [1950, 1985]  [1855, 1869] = -0.99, 102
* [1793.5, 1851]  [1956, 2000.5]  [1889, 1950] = -2.97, 106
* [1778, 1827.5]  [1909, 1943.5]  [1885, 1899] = 0.24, 108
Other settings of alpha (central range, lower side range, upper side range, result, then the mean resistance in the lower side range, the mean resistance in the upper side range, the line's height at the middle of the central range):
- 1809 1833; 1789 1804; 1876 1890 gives 1.0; 102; 105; 103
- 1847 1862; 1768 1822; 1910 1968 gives -1.0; 99.3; 109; 103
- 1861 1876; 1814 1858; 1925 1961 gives -0.3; 105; 109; 106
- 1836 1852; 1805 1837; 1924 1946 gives -0.8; 99.5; 112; 102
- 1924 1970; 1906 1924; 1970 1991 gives 0.9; 111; 108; 110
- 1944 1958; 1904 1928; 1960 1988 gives 0.5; 112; 106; 109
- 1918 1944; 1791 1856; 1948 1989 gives -1.8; 103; 106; 105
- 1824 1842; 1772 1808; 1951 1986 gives -0.4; 101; 105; 102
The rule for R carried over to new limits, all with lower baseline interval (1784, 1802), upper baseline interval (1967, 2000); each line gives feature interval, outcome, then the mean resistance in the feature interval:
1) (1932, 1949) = -0.32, 110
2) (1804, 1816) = 0.86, 95.2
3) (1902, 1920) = -0.91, 112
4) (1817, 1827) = 0.21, 101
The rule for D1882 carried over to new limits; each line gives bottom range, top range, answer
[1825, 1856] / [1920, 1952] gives 1.04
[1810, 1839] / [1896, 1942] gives 1.12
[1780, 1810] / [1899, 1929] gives 1.11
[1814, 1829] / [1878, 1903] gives 1.07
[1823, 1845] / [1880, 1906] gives 1.03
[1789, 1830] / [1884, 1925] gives 1.10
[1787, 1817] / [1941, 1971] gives 1.06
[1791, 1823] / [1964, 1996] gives 1.09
